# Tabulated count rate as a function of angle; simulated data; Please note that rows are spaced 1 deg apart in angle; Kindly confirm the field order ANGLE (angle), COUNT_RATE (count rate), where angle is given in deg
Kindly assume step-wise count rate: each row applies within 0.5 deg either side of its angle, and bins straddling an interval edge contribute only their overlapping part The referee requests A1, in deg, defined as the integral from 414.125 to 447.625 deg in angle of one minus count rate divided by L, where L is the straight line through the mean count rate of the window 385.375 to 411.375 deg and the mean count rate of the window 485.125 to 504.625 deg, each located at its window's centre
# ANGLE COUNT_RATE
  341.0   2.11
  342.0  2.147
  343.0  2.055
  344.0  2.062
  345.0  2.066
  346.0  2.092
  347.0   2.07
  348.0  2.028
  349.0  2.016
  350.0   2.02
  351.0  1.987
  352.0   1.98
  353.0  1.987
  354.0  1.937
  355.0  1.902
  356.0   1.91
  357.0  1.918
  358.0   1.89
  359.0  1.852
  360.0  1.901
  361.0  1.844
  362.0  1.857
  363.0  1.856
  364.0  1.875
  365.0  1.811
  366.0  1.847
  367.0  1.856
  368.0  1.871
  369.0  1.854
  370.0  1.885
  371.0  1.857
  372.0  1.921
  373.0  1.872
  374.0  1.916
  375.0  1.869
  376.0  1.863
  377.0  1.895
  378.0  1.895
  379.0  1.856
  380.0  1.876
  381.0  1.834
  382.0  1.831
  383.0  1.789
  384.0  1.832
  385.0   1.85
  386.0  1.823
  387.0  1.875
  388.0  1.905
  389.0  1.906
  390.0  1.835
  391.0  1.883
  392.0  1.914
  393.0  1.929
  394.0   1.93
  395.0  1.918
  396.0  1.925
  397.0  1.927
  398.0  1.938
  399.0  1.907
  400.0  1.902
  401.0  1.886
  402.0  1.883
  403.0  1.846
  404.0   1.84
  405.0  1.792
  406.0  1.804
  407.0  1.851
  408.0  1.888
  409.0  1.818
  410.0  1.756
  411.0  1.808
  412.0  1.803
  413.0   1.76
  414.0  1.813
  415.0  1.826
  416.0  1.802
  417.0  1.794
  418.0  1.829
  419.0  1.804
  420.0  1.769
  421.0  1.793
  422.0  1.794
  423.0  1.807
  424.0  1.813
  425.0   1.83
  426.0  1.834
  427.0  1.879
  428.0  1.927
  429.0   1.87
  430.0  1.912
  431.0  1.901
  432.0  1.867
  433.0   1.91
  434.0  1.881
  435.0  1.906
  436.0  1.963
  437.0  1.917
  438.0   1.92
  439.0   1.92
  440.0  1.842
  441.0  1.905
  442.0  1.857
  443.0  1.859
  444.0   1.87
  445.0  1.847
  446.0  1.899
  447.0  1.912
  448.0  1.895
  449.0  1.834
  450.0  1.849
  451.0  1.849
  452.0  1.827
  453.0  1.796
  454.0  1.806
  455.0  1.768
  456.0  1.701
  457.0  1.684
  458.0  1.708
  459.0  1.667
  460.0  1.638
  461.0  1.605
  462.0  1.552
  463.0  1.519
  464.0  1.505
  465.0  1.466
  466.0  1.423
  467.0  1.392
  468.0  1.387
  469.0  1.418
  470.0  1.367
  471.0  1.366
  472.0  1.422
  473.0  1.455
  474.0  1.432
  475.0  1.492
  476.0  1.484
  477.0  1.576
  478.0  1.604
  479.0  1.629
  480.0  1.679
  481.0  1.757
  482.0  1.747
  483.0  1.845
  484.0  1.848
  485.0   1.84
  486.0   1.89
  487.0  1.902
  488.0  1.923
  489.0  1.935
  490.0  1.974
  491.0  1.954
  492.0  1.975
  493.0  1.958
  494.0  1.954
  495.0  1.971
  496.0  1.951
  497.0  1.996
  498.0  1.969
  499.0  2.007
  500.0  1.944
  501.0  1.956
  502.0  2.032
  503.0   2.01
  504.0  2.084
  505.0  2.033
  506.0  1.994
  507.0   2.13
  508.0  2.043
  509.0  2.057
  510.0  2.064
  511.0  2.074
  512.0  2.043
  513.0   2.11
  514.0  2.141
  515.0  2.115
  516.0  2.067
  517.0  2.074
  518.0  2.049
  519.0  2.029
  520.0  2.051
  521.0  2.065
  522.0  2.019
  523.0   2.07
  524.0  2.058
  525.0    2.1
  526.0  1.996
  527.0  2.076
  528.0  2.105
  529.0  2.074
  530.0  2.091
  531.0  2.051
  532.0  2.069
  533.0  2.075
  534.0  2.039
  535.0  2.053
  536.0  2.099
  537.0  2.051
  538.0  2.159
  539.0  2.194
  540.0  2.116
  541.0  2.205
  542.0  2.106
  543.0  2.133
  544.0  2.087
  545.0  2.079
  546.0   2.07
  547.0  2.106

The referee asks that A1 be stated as 0.7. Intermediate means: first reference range 1.87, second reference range 1.97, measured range 1.86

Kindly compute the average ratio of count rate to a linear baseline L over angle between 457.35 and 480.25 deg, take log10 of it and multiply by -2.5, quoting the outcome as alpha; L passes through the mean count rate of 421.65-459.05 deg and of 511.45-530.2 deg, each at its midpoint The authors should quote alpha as 0.26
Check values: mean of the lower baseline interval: 1.85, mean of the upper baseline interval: 2.07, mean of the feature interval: 1.51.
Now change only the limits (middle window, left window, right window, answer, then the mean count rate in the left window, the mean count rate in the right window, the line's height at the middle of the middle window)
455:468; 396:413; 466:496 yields 0.108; 1.85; 1.7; 1.74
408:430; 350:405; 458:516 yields 0.019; 1.88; 1.8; 1.85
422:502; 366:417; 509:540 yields 0.115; 1.86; 2.08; 1.98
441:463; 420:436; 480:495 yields 0.056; 1.86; 1.89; 1.87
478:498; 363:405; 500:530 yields 0.081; 1.88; 2.06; 2.02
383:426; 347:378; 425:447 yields 0.028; 1.91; 1.89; 1.9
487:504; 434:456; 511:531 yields 0.017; 1.87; 2.07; 2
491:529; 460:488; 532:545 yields -0.090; 1.59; 2.11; 1.88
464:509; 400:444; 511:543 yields 0.126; 1.85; 2.08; 1.99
